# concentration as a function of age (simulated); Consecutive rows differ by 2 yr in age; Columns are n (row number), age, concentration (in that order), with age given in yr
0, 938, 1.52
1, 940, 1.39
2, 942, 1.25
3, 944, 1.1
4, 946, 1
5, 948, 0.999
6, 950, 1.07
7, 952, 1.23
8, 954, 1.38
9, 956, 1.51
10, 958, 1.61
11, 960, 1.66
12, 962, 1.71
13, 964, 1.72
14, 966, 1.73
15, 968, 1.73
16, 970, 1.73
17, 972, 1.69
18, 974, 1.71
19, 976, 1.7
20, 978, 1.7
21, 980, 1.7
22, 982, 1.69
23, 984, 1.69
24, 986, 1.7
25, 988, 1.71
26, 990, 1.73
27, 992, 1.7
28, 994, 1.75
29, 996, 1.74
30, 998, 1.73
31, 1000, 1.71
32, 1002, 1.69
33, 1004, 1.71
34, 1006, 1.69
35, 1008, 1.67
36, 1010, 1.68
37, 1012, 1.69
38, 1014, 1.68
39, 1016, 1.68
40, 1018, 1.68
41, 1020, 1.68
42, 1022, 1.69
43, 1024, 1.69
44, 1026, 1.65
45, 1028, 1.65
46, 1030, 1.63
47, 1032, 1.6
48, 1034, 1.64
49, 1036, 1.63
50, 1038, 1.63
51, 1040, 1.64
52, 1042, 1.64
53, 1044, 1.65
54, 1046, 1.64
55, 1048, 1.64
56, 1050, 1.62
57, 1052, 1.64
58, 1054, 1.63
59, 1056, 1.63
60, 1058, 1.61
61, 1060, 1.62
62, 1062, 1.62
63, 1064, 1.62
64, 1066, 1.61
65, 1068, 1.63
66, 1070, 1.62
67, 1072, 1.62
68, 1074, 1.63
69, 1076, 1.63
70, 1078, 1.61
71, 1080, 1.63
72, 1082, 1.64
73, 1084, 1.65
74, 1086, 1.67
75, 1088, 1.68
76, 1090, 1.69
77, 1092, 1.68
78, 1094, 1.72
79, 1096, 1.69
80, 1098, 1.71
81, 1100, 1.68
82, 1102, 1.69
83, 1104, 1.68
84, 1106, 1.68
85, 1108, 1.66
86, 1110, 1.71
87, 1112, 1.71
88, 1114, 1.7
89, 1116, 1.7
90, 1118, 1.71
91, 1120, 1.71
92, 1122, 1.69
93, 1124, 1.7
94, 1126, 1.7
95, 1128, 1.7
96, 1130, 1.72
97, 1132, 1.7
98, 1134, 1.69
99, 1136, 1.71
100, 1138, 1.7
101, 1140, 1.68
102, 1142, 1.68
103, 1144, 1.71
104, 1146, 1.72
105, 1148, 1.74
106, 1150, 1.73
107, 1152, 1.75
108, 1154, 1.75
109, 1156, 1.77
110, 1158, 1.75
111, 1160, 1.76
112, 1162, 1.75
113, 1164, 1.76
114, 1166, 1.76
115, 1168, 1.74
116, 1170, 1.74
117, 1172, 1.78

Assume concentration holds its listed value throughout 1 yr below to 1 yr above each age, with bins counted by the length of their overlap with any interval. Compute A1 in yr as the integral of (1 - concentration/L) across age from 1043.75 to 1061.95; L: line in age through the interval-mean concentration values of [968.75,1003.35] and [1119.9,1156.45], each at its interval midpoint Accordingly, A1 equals 0.9 yr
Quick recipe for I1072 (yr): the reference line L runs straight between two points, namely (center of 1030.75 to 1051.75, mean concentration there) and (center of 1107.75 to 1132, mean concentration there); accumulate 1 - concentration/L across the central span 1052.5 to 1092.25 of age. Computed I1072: 0.6 yr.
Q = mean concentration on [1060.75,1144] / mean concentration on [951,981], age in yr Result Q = 1.02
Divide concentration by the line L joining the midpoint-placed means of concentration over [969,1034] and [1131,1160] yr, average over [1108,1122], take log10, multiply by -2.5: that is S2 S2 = 0.008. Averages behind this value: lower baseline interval 1.69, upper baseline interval 1.72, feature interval 1.7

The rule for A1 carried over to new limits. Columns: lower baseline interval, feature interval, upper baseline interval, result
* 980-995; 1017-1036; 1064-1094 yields 0.3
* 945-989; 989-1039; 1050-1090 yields -2.7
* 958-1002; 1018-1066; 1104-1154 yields 1.9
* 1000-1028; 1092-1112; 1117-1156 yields 0.1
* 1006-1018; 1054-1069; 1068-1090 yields 0.3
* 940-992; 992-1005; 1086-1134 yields -1.2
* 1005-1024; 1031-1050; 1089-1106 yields 0.6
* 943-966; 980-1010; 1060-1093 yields -5.0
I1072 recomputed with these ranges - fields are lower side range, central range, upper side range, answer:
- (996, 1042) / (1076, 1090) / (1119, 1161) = 0.4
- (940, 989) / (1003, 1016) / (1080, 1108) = -0.9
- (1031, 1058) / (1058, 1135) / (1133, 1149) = 0.0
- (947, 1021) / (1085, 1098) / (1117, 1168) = 0.0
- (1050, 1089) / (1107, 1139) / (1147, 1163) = 0.1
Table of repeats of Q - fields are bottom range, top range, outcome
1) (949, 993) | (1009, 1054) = 1.02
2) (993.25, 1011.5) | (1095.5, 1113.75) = 0.99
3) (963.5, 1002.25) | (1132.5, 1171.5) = 1.01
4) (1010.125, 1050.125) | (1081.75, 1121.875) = 1.02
